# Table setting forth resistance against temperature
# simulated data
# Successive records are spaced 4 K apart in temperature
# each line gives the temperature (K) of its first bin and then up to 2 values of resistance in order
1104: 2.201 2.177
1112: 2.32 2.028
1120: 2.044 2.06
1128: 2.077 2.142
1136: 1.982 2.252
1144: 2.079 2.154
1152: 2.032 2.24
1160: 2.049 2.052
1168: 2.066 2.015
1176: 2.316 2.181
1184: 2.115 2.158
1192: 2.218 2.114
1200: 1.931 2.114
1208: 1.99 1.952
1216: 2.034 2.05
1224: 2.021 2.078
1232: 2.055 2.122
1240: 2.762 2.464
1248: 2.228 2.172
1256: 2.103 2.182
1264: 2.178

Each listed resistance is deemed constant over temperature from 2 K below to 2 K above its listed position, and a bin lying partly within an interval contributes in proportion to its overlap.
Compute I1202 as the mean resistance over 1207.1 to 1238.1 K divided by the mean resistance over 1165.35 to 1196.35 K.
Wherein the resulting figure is 1.0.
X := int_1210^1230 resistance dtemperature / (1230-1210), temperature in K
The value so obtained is 2.03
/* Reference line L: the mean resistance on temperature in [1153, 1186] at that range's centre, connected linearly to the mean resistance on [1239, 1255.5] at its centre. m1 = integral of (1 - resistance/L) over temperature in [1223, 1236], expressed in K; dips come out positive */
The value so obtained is 1.4 K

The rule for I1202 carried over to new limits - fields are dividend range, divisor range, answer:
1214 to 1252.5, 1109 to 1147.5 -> 1.04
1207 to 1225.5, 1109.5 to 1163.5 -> 0.95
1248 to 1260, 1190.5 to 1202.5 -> 1.04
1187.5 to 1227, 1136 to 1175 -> 0.98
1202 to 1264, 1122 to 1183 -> 1.02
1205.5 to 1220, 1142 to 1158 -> 0.94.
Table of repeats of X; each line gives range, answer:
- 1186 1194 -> 2.19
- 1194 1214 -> 2.02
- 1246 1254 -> 2.2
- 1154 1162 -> 2.14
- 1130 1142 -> 2.13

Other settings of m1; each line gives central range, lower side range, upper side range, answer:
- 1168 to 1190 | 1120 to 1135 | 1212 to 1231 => -1.0 K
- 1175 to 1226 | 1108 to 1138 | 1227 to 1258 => 2.6 K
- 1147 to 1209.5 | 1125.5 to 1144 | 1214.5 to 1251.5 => 1.2 K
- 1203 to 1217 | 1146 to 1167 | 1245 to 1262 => 0.9 K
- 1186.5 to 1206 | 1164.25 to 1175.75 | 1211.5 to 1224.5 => -0.5 K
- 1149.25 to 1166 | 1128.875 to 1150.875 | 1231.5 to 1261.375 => 0.4 K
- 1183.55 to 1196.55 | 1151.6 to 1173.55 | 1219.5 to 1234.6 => -0.6 K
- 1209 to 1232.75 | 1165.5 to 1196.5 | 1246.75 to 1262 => 1.4 K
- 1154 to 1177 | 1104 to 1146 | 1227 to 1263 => 0.5 K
